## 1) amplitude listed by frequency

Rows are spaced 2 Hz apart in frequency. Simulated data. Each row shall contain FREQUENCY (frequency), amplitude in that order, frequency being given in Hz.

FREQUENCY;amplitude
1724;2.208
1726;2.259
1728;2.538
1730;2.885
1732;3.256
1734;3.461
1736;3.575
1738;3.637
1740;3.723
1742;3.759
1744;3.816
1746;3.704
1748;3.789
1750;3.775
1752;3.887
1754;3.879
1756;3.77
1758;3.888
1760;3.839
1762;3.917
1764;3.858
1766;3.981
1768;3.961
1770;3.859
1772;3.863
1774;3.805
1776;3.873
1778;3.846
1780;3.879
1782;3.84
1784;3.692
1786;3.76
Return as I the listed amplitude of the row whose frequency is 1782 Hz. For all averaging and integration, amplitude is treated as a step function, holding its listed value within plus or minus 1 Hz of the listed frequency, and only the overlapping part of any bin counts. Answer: 3.84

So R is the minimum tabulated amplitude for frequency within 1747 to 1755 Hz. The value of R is 3.775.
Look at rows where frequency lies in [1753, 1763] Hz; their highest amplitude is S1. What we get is 3.917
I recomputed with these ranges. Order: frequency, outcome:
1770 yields 3.859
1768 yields 3.961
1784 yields 3.692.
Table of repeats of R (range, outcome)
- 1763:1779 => 3.805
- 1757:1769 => 3.839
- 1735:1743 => 3.575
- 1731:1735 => 3.256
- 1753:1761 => 3.77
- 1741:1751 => 3.704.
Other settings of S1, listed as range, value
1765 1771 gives 3.981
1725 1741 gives 3.723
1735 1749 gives 3.816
